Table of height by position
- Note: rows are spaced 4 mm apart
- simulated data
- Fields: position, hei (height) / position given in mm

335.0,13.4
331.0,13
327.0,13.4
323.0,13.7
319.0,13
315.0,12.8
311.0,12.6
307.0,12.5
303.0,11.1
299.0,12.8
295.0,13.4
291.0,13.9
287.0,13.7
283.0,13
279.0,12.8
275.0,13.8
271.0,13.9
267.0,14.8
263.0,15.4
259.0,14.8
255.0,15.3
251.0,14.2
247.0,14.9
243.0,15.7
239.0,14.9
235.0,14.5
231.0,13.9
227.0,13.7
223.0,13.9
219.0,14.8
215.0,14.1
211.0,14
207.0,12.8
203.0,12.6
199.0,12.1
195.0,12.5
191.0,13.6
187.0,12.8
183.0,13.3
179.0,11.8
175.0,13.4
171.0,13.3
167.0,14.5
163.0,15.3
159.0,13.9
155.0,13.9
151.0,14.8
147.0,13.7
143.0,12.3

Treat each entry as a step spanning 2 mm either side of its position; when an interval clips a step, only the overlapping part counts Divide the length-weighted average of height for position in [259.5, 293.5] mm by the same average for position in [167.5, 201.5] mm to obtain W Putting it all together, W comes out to 1.1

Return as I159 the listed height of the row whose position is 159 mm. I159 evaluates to 13.9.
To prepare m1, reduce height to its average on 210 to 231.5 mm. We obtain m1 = 14.1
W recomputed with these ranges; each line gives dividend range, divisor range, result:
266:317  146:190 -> 0.96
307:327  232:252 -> 0.88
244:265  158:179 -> 1.08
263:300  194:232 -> 1.02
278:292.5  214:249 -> 0.92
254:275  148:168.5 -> 1.02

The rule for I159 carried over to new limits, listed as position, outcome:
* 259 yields 14.8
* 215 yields 14.1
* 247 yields 14.9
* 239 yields 14.9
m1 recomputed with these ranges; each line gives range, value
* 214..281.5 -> 14.4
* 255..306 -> 13.7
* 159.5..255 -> 13.8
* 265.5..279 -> 13.9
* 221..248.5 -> 14.5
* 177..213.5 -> 12.9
